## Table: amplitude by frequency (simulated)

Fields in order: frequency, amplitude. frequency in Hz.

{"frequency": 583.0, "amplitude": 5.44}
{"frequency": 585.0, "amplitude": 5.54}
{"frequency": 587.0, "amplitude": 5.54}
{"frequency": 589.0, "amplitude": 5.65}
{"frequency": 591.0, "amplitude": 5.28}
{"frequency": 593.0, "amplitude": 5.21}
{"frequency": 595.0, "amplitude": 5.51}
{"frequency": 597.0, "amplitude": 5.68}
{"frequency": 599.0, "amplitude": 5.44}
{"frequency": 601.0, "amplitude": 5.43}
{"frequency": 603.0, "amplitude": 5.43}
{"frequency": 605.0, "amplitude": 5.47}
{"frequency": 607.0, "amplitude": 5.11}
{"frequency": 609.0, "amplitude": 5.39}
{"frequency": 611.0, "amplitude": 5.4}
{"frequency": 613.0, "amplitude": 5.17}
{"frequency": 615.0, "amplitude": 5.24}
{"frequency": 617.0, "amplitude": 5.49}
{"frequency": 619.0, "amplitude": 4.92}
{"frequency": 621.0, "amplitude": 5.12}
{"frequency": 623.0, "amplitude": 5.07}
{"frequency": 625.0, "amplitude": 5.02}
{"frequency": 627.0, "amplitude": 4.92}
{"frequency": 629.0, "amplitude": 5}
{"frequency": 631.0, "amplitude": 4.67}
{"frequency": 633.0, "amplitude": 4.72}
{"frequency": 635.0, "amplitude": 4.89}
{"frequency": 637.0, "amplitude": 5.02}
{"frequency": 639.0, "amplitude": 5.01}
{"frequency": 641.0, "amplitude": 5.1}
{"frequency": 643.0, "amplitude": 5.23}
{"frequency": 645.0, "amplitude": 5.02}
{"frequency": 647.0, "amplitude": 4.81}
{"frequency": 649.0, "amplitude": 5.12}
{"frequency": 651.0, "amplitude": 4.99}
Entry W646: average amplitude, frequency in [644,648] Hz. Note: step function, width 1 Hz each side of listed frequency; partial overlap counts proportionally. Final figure 4.91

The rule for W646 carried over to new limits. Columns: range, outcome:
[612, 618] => 5.3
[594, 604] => 5.5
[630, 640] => 4.86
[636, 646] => 5.08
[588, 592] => 5.46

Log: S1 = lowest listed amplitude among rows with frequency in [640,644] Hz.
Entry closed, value 5.1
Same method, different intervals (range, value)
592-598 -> 5.21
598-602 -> 5.43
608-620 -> 4.92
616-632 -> 4.67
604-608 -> 5.11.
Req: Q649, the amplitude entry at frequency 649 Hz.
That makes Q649 5.12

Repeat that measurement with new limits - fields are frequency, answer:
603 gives 5.43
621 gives 5.12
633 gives 4.72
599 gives 5.44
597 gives 5.68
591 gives 5.28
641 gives 5.1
